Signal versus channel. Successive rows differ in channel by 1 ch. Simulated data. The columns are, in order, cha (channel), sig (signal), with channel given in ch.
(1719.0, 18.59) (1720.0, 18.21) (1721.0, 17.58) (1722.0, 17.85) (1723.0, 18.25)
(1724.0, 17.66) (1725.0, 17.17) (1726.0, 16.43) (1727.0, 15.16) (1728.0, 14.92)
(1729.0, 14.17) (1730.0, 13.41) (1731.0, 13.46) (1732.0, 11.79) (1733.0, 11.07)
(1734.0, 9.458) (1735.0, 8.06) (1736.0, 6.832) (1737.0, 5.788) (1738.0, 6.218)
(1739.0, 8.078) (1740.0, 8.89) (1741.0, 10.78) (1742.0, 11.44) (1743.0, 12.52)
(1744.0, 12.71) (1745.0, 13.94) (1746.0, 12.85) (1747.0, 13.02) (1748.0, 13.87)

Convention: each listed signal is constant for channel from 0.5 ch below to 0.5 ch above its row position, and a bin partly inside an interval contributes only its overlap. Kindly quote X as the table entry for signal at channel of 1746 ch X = 12.85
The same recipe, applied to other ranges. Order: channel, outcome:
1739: 8.078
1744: 12.71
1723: 18.25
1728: 14.92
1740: 8.89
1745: 13.94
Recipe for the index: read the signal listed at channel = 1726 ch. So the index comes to 16.43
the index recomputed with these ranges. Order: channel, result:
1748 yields 13.87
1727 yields 15.16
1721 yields 17.58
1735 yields 8.06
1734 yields 9.458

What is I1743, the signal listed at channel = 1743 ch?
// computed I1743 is 12.52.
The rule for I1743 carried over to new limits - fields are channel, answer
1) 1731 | 13.46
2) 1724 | 17.66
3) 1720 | 18.21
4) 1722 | 17.85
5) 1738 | 6.218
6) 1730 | 13.41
